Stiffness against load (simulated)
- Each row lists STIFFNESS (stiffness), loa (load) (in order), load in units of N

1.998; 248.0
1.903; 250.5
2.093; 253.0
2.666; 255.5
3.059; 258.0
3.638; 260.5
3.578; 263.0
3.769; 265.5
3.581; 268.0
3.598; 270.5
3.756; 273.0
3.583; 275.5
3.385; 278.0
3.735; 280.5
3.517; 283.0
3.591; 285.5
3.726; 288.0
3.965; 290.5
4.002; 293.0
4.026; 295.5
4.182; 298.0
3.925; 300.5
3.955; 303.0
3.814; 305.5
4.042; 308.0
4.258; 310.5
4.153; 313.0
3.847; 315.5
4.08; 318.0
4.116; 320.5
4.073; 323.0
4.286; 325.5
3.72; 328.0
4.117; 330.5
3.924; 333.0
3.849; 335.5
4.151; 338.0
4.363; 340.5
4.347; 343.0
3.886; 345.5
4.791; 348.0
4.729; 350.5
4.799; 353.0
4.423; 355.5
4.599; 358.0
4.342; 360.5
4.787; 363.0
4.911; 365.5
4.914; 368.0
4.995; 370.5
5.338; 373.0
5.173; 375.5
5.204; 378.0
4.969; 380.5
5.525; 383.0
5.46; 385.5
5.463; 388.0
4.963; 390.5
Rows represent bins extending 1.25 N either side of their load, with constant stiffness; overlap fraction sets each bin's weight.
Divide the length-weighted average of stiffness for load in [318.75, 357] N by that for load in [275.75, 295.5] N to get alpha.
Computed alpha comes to 1.1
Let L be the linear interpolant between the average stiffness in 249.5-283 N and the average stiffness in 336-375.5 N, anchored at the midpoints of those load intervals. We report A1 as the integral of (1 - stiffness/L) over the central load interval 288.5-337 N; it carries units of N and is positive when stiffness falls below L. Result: -0.6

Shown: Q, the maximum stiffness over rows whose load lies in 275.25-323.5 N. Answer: 4.258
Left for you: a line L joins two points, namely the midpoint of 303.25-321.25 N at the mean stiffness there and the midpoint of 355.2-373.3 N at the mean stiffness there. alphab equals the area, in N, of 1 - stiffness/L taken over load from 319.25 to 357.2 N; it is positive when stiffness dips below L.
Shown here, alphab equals 1.4 N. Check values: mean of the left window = 4.04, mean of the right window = 4.78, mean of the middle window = 4.24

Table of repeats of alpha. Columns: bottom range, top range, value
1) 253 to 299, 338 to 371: 1.28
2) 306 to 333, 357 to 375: 1.20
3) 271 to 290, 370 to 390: 1.45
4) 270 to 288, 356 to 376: 1.35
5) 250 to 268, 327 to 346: 1.33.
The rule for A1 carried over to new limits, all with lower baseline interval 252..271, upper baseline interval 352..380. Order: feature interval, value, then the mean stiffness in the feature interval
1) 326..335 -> 0.8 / 3.94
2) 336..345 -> 0.5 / 4.22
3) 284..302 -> -0.8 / 3.91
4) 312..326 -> 0.2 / 4.08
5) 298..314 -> -0.4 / 4.03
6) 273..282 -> -0.3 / 3.59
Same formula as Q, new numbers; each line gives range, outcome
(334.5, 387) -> 5.525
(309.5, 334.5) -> 4.286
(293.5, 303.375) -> 4.182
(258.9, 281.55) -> 3.769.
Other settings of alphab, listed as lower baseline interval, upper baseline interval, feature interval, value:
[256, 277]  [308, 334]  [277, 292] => 0.2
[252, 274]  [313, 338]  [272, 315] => -2.4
